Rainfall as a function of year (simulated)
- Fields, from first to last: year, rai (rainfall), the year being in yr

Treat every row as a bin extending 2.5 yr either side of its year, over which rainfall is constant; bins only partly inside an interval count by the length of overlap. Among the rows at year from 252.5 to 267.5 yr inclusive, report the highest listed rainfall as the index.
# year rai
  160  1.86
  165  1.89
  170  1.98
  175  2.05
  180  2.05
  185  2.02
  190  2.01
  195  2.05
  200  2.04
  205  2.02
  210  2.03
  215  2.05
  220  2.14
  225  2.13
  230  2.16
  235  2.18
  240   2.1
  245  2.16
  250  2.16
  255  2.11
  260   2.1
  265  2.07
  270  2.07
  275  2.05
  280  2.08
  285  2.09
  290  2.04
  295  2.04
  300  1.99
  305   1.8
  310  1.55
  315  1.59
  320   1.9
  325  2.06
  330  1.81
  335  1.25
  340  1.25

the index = 2.11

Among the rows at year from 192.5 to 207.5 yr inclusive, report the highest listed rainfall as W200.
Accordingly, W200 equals 2.05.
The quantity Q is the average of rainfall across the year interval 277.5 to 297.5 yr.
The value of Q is 2.06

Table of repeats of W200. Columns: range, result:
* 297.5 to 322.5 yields 1.99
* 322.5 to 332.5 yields 2.06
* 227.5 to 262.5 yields 2.18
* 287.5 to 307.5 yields 2.04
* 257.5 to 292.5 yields 2.1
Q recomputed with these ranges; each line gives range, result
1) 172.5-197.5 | 2.04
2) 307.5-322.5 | 1.68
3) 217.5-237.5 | 2.15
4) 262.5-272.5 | 2.07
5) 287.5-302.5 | 2.02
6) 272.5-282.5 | 2.06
